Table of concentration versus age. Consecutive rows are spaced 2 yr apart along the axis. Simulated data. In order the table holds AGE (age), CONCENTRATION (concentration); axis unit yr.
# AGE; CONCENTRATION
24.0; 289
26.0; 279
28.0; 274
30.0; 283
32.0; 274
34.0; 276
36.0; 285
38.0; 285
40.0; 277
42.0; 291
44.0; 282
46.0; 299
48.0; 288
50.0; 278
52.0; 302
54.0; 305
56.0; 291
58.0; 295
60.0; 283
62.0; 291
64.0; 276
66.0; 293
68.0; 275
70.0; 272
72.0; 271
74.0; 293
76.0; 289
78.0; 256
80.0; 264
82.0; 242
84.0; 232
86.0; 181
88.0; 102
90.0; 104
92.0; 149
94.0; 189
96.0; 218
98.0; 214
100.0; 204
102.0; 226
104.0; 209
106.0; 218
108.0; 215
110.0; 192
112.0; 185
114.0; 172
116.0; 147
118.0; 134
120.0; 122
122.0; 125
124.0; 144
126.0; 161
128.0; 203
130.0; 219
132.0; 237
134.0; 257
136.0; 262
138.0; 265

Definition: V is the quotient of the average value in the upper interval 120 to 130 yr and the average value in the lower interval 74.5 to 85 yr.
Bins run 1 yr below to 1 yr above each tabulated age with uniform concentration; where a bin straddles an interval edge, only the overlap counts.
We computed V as 0.62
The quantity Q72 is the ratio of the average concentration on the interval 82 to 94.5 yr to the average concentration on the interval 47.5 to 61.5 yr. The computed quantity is 0.57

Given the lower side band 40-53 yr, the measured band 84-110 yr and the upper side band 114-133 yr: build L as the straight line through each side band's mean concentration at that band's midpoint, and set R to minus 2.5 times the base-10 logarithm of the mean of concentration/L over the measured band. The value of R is 0.10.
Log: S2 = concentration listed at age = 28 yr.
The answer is 274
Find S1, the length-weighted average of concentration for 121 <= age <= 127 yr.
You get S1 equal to 143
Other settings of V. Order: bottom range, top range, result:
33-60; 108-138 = 0.65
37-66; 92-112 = 0.71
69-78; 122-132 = 0.65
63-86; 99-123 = 0.67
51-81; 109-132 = 0.59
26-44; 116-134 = 0.61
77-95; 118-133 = 0.89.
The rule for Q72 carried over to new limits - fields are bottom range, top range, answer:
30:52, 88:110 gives 0.67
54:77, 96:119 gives 0.68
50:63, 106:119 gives 0.61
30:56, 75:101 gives 0.71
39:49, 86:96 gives 0.52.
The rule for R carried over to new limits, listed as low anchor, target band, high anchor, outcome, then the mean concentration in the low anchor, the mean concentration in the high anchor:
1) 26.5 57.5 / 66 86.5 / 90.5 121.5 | -0.129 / 286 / 184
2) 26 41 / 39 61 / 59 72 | -0.038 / 279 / 281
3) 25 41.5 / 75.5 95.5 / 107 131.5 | 0.080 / 279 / 170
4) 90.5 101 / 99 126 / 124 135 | 0.133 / 190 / 209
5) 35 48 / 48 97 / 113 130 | -0.049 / 287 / 155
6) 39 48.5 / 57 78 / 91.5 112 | -0.120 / 287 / 204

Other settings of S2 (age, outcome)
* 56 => 291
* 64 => 276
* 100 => 204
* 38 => 285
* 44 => 282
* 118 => 134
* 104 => 209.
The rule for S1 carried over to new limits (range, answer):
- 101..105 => 218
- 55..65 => 287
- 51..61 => 295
